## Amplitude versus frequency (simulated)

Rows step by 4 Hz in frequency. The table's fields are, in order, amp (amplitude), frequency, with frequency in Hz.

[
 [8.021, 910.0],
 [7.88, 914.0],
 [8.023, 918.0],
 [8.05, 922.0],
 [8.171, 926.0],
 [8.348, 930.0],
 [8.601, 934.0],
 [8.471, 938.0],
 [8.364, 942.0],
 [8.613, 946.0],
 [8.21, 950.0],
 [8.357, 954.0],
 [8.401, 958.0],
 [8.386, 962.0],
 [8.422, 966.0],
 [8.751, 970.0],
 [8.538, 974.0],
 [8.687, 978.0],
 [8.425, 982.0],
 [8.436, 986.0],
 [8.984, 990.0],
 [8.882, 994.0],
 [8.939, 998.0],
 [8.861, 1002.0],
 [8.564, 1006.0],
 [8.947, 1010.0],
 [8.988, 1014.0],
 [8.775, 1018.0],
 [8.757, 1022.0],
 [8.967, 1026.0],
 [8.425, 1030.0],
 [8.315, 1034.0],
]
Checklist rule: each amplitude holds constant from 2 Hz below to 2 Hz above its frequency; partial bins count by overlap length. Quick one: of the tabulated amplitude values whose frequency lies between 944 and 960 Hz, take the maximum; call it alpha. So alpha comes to 8.613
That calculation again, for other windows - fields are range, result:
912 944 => 8.601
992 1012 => 8.947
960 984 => 8.751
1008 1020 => 8.988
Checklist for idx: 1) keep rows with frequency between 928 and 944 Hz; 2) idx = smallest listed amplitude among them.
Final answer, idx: 8.348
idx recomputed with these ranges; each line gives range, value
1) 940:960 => 8.21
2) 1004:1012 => 8.564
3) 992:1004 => 8.861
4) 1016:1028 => 8.757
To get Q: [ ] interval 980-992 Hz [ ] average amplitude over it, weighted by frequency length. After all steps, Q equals 8.62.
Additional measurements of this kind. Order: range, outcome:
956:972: 8.49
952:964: 8.38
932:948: 8.51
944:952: 8.41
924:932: 8.26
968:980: 8.66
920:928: 8.11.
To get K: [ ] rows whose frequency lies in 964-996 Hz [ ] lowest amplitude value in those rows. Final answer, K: 8.422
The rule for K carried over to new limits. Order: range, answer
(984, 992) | 8.436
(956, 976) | 8.386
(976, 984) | 8.425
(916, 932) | 8.023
